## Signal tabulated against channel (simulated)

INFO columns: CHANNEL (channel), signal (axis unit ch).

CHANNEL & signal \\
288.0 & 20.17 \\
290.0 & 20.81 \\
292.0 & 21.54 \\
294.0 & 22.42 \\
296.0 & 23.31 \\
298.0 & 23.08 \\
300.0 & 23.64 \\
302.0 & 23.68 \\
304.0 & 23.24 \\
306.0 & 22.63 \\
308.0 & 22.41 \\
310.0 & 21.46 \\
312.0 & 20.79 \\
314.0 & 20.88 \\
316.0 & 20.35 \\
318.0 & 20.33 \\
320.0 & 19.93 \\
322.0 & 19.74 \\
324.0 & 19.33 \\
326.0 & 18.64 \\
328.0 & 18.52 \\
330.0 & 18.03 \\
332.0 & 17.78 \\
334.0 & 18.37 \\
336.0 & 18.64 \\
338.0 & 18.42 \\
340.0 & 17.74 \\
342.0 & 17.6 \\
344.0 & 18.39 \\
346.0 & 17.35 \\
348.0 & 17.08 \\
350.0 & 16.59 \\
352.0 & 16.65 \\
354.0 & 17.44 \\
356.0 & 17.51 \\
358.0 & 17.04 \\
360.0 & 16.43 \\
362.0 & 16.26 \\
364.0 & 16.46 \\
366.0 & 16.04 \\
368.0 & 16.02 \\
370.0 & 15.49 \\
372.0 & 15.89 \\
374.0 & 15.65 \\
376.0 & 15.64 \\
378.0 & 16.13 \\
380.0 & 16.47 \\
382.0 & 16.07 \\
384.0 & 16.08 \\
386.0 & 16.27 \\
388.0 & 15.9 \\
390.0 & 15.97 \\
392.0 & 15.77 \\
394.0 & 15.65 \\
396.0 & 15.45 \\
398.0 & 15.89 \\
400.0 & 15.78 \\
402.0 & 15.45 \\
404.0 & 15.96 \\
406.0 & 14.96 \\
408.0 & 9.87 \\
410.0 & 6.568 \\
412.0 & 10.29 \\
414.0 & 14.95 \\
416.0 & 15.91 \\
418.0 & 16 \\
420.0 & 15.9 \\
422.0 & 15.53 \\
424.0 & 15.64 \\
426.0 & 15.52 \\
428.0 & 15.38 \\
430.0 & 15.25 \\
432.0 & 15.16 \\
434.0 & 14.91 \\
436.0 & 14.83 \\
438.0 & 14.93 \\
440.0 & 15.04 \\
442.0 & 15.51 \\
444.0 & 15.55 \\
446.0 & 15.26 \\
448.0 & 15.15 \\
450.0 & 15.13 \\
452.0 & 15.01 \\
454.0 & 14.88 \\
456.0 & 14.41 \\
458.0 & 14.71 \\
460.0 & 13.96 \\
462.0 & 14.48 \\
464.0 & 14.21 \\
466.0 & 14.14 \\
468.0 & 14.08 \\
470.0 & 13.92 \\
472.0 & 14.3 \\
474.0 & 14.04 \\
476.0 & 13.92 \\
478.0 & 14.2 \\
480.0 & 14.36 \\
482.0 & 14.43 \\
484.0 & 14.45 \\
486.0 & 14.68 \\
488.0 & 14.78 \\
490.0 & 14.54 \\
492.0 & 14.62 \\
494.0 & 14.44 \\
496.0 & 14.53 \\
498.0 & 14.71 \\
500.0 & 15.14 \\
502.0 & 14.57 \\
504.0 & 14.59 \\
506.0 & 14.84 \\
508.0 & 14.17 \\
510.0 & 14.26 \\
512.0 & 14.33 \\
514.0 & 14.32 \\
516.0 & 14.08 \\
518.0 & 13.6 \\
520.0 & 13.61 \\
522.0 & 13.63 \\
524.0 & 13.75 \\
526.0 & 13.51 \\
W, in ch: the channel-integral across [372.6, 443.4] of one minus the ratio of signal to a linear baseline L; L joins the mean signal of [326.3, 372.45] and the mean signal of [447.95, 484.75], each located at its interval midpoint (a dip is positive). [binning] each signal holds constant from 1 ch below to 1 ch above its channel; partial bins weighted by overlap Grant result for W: 3.42 ch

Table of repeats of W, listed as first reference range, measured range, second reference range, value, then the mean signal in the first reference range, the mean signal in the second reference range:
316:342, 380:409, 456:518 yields 2.7 ch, 18.8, 14.4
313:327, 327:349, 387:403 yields 1.0 ch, 19.9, 15.7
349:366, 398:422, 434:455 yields 2.8 ch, 16.8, 15.1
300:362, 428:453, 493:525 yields 1.5 ch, 19.1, 14.3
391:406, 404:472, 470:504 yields 2.9 ch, 15.7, 14.5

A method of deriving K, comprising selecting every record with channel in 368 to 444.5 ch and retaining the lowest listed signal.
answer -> 6.568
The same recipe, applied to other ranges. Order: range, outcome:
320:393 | 15.49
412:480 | 10.29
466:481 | 13.92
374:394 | 15.64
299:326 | 18.64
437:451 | 14.93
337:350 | 16.59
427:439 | 14.83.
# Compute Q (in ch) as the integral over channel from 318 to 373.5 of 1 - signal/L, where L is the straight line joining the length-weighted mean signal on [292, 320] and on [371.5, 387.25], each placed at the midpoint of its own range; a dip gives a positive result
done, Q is 3.6 ch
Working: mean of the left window 22.1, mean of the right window 16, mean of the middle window 17.6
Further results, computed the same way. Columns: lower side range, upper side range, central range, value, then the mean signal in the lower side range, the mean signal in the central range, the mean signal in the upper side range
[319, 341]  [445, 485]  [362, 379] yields 1.4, 18.6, 15.9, 14.5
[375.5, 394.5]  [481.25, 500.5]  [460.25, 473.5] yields 0.7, 16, 14.2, 14.6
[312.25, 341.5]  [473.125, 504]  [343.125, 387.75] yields 3.7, 19.1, 16.5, 14.5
